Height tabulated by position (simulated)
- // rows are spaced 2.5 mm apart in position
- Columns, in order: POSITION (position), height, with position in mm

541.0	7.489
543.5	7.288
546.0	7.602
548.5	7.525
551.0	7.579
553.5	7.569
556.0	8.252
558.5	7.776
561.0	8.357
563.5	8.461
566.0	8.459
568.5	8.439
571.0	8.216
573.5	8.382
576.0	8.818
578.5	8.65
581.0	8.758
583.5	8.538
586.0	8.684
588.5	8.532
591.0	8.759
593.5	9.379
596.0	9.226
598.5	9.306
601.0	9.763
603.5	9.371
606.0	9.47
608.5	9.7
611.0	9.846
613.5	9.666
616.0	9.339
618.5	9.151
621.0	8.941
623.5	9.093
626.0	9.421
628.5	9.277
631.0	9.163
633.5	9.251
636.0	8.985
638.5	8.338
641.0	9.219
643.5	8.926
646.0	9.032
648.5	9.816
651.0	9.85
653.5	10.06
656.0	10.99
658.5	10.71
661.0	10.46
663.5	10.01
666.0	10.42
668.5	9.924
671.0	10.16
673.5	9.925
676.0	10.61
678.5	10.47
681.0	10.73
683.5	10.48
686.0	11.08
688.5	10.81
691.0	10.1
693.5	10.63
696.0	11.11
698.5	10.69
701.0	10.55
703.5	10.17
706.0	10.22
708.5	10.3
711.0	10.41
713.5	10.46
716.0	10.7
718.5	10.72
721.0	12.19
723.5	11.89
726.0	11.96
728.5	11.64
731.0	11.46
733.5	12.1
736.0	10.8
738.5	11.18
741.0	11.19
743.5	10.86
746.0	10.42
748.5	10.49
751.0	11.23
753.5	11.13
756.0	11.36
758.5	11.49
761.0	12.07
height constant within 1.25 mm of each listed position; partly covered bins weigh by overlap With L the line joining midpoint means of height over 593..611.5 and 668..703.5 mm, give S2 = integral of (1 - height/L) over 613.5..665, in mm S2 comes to 2.31 mm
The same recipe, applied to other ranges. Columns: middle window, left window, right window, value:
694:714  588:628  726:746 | 0.6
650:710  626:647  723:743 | -1.8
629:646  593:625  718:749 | 1.5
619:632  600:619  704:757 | 0.8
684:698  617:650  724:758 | -0.6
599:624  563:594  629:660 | -1.0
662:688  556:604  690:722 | -0.6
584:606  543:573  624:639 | -1.5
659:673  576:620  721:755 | 0.0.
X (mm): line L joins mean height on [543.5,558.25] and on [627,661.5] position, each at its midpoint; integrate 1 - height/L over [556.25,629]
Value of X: -3.7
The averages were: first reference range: 7.67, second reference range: 9.56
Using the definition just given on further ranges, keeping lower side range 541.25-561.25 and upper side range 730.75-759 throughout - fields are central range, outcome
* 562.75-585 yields -1.2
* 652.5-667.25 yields -1.3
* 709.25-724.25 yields -0.5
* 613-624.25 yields -0.4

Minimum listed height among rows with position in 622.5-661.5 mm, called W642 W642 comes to 8.338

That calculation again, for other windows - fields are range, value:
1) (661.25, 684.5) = 9.924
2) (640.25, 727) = 8.926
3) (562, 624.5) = 8.216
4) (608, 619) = 9.151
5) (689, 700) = 10.1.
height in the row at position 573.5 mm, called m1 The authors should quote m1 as 8.382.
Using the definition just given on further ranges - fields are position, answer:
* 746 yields 10.42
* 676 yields 10.61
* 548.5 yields 7.525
